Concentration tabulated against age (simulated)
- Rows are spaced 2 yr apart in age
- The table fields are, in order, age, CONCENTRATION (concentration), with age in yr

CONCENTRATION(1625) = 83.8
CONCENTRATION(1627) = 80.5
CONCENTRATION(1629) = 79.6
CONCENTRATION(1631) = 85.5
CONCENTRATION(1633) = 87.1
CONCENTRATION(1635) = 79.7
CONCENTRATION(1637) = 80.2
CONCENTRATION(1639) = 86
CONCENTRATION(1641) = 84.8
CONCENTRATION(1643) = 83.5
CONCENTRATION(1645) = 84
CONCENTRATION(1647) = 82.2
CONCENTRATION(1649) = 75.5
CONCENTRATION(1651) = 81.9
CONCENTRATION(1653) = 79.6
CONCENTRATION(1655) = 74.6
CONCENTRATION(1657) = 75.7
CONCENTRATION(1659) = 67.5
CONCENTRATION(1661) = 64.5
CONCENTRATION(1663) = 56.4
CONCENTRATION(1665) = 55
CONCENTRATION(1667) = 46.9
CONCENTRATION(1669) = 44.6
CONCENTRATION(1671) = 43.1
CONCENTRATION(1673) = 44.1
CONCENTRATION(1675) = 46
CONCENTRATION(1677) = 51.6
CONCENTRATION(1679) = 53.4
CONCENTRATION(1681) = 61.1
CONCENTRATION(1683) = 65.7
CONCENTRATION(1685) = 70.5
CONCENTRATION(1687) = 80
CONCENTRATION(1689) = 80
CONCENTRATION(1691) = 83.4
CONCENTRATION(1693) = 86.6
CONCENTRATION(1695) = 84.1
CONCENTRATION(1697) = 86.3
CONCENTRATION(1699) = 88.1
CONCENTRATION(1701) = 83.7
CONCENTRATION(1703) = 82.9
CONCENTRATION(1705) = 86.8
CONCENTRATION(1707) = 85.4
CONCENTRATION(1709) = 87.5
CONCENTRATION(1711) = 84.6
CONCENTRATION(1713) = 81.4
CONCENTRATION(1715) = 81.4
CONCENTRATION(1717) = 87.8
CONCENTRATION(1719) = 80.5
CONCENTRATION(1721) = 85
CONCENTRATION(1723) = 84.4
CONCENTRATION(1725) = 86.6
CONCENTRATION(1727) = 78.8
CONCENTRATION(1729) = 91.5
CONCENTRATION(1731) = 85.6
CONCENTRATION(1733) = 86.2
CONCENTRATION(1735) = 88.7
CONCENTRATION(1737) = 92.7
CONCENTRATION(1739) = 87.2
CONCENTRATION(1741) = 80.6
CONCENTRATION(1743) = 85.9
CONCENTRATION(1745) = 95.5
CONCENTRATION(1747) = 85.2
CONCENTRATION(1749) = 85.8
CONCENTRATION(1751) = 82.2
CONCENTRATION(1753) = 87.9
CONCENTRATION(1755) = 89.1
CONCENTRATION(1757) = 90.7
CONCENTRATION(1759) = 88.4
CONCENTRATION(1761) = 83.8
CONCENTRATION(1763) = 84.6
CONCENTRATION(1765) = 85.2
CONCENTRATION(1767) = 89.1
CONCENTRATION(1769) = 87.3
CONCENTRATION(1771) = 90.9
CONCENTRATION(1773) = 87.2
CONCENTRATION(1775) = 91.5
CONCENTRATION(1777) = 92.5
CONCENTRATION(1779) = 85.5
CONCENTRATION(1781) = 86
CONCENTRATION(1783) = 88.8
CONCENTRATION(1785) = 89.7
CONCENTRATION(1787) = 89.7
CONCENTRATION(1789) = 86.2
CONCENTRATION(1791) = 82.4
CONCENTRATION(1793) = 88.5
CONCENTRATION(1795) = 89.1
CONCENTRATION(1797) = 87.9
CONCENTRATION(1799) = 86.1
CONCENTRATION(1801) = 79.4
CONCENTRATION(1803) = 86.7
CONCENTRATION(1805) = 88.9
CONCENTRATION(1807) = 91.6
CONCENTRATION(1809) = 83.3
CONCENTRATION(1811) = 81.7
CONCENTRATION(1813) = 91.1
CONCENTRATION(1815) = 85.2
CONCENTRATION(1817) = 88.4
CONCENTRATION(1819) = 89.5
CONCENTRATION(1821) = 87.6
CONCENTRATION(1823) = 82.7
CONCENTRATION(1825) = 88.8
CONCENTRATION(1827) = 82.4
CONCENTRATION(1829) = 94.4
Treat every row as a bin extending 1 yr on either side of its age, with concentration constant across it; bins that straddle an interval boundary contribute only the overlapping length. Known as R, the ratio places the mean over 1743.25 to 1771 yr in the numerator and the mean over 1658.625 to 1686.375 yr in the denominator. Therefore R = 1.59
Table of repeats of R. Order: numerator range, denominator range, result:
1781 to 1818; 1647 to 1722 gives 1.20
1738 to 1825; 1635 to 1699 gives 1.24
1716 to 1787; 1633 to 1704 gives 1.22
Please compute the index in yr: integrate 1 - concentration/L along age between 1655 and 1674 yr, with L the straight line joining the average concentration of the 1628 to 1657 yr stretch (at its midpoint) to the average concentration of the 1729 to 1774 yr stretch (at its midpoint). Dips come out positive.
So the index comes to 6.0 yr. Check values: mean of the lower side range 81.5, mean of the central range 56.3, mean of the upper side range 87.4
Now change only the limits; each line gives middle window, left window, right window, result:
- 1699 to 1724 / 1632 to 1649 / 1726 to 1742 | 0.3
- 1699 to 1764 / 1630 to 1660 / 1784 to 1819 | -1.5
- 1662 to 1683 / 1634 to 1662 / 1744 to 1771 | 7.7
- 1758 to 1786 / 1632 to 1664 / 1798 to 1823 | -1.2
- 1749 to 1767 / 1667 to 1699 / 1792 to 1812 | -1.8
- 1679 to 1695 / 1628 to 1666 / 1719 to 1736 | 1.3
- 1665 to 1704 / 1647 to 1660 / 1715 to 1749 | 6.5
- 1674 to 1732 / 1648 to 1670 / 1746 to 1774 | -3.0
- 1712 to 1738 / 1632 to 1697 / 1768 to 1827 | -2.5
